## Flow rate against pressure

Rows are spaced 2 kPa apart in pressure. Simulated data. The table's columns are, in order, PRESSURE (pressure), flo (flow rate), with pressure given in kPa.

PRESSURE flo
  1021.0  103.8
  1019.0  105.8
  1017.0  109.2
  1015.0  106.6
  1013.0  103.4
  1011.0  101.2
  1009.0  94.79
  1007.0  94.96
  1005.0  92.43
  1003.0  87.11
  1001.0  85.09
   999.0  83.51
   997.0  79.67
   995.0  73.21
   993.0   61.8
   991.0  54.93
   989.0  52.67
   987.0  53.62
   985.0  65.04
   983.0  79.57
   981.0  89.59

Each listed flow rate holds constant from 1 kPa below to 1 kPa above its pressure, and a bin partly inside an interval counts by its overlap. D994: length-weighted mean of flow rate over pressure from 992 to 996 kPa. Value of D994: 67.5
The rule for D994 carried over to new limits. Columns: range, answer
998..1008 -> 88.6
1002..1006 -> 89.8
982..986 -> 72.3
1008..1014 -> 99.8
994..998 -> 76.4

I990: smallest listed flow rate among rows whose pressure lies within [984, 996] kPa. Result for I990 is 52.67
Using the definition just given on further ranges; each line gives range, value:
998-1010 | 83.51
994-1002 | 73.21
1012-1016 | 103.4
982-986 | 65.04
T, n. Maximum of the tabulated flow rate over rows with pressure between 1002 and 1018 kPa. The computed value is 109.2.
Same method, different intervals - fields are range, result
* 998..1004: 87.11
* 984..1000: 83.51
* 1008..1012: 101.2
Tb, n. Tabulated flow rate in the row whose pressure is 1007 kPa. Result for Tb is 94.96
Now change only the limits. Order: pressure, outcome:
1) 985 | 65.04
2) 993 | 61.8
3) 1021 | 103.8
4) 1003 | 87.11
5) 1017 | 109.2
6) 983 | 79.57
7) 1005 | 92.43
